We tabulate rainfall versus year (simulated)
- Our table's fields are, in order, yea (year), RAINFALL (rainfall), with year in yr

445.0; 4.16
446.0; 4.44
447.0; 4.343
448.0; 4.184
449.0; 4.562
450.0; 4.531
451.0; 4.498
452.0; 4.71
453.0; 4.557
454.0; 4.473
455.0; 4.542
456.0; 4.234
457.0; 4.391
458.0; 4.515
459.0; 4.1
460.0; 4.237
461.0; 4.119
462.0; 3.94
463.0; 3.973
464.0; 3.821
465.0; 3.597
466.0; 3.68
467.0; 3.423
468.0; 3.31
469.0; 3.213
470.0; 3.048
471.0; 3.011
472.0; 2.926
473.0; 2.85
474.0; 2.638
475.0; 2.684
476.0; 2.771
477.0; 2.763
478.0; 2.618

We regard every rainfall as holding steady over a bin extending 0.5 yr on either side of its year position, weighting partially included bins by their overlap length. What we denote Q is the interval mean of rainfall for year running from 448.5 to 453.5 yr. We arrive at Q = 4.57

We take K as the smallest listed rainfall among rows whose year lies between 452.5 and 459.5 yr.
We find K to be 4.1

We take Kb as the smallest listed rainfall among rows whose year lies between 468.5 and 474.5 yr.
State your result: 2.638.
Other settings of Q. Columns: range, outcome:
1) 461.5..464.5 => 3.91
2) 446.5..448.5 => 4.26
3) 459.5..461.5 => 4.18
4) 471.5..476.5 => 2.77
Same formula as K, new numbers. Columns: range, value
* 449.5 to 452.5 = 4.498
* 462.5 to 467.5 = 3.423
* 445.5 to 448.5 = 4.184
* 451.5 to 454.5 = 4.473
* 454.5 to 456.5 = 4.234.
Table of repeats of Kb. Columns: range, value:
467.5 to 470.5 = 3.048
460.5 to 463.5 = 3.94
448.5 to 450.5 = 4.531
